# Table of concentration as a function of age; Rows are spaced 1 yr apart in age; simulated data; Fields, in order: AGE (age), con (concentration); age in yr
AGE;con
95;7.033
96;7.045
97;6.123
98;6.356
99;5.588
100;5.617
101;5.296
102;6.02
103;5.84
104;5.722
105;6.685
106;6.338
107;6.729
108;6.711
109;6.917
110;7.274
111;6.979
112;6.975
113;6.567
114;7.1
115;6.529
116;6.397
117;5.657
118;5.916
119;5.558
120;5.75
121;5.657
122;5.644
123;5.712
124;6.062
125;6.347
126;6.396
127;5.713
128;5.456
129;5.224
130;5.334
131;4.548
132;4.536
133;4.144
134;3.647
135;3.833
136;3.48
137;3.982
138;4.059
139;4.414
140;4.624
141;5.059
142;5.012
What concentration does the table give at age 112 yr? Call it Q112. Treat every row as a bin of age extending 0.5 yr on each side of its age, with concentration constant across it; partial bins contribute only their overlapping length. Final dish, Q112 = 6.975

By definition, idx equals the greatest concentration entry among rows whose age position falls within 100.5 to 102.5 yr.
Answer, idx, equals 6.02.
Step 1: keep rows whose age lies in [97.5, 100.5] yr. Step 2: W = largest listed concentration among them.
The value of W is 6.356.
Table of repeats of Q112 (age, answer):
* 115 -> 6.529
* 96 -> 7.045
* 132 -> 4.536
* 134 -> 3.647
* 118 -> 5.916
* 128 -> 5.456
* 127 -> 5.713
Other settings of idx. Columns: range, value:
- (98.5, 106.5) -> 6.685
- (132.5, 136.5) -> 4.144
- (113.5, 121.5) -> 7.1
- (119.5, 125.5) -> 6.347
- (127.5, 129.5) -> 5.456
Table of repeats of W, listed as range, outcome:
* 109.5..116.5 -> 7.274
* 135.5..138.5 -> 4.059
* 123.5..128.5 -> 6.396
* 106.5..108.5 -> 6.729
